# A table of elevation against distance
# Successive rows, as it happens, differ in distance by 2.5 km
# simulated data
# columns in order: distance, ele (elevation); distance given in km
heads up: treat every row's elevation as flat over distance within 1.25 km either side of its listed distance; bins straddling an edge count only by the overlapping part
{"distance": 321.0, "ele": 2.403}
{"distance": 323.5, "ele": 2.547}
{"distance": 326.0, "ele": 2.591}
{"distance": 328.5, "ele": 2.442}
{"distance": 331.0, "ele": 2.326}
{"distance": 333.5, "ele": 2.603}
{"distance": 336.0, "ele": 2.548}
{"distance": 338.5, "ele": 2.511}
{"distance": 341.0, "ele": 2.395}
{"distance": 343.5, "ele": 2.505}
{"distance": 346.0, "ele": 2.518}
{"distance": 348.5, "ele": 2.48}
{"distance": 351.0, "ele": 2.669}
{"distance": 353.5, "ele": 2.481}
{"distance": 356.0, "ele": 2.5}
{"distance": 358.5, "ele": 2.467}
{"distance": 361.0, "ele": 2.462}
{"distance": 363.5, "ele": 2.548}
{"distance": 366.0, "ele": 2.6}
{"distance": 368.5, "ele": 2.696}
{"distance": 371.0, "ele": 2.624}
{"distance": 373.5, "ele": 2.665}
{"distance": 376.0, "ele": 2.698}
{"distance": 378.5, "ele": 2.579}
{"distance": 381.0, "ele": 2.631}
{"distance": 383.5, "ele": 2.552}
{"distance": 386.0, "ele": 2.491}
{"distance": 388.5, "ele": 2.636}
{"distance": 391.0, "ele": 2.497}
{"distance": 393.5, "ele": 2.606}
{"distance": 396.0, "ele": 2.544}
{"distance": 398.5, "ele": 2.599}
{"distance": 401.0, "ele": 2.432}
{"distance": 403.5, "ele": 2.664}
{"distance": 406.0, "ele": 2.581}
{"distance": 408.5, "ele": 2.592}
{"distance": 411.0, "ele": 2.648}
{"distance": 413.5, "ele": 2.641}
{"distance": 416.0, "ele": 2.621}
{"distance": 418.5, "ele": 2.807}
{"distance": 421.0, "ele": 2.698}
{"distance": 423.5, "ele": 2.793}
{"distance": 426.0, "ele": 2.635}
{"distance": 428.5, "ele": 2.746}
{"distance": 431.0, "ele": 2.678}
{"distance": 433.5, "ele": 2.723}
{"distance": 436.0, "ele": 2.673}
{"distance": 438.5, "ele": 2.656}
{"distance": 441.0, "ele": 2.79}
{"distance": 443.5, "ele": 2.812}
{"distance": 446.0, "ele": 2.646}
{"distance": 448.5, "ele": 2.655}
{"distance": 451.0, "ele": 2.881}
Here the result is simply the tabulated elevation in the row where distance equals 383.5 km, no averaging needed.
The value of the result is 2.552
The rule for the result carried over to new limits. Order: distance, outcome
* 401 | 2.432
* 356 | 2.5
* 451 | 2.881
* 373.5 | 2.665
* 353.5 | 2.481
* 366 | 2.6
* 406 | 2.581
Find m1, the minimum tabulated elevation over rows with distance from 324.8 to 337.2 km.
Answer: 2.326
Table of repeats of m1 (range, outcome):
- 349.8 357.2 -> 2.481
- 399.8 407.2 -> 2.432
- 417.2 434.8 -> 2.635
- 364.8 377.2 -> 2.6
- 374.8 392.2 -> 2.491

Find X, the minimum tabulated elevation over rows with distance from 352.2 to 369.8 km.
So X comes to 2.462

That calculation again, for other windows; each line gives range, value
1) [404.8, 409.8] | 2.581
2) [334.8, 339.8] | 2.511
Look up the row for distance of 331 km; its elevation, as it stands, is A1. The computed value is 2.326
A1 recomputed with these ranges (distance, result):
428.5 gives 2.746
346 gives 2.518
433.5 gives 2.723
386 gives 2.491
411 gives 2.648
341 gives 2.395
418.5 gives 2.807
